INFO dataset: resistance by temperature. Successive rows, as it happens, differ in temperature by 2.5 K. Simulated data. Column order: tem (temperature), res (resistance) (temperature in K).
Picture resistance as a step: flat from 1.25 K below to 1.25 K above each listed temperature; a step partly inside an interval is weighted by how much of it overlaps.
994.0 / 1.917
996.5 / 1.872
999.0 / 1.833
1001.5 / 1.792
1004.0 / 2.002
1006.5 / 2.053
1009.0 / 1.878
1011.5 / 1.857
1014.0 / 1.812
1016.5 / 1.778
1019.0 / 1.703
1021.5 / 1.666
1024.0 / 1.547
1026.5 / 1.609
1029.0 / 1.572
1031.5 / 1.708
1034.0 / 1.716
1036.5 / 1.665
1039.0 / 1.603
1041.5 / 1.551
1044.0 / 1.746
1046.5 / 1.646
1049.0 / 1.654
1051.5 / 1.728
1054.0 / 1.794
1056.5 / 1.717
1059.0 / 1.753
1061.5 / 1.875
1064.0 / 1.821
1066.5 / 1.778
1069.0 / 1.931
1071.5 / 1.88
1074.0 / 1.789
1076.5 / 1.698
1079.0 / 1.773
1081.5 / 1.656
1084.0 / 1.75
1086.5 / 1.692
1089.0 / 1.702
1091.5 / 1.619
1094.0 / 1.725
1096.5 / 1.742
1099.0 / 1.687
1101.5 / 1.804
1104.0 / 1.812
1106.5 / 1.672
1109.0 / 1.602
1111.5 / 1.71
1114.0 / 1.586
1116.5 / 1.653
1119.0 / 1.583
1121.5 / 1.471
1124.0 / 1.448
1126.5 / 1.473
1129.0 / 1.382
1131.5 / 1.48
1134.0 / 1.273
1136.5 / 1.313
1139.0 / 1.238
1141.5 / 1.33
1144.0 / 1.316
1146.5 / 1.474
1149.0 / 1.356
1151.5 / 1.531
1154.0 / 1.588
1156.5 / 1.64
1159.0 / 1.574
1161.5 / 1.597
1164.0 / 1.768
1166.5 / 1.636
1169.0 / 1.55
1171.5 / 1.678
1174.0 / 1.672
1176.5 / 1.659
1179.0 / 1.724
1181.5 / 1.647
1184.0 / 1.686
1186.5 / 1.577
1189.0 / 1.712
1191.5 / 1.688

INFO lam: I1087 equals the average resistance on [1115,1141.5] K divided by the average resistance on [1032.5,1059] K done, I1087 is 0.8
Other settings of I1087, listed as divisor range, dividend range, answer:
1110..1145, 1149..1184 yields 1.12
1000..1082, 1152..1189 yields 0.94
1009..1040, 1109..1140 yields 0.87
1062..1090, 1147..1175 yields 0.90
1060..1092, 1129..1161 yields 0.81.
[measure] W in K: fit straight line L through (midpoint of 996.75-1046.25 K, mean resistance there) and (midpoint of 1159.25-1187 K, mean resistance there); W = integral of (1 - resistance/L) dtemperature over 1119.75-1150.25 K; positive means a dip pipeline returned 5.33 K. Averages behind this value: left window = 1.74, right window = 1.65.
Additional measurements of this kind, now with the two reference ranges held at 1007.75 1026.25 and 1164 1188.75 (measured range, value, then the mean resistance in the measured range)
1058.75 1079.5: -1.2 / 1.82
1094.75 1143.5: 4.3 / 1.54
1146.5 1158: 1.0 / 1.52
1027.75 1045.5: 0.8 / 1.65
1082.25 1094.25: 0.1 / 1.69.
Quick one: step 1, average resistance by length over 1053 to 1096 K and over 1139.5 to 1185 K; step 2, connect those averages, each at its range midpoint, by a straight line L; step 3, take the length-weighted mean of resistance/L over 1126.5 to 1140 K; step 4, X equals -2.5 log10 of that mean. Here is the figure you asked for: 0.21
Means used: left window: 1.76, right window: 1.57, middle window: 1.35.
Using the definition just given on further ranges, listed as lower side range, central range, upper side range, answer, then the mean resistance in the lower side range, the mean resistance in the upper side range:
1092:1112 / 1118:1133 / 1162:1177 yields 0.16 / 1.72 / 1.66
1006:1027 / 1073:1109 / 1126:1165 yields -0.09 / 1.76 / 1.46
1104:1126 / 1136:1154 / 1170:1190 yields 0.18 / 1.6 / 1.67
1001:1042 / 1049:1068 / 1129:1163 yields -0.08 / 1.74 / 1.44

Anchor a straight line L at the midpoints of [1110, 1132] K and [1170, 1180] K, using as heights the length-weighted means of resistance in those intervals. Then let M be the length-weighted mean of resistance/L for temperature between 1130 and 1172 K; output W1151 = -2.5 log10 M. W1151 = 0.09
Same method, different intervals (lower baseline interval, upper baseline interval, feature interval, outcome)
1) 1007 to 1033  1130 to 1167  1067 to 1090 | -0.101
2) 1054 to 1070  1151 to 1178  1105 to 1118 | 0.049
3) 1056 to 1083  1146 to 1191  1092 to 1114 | 0.015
